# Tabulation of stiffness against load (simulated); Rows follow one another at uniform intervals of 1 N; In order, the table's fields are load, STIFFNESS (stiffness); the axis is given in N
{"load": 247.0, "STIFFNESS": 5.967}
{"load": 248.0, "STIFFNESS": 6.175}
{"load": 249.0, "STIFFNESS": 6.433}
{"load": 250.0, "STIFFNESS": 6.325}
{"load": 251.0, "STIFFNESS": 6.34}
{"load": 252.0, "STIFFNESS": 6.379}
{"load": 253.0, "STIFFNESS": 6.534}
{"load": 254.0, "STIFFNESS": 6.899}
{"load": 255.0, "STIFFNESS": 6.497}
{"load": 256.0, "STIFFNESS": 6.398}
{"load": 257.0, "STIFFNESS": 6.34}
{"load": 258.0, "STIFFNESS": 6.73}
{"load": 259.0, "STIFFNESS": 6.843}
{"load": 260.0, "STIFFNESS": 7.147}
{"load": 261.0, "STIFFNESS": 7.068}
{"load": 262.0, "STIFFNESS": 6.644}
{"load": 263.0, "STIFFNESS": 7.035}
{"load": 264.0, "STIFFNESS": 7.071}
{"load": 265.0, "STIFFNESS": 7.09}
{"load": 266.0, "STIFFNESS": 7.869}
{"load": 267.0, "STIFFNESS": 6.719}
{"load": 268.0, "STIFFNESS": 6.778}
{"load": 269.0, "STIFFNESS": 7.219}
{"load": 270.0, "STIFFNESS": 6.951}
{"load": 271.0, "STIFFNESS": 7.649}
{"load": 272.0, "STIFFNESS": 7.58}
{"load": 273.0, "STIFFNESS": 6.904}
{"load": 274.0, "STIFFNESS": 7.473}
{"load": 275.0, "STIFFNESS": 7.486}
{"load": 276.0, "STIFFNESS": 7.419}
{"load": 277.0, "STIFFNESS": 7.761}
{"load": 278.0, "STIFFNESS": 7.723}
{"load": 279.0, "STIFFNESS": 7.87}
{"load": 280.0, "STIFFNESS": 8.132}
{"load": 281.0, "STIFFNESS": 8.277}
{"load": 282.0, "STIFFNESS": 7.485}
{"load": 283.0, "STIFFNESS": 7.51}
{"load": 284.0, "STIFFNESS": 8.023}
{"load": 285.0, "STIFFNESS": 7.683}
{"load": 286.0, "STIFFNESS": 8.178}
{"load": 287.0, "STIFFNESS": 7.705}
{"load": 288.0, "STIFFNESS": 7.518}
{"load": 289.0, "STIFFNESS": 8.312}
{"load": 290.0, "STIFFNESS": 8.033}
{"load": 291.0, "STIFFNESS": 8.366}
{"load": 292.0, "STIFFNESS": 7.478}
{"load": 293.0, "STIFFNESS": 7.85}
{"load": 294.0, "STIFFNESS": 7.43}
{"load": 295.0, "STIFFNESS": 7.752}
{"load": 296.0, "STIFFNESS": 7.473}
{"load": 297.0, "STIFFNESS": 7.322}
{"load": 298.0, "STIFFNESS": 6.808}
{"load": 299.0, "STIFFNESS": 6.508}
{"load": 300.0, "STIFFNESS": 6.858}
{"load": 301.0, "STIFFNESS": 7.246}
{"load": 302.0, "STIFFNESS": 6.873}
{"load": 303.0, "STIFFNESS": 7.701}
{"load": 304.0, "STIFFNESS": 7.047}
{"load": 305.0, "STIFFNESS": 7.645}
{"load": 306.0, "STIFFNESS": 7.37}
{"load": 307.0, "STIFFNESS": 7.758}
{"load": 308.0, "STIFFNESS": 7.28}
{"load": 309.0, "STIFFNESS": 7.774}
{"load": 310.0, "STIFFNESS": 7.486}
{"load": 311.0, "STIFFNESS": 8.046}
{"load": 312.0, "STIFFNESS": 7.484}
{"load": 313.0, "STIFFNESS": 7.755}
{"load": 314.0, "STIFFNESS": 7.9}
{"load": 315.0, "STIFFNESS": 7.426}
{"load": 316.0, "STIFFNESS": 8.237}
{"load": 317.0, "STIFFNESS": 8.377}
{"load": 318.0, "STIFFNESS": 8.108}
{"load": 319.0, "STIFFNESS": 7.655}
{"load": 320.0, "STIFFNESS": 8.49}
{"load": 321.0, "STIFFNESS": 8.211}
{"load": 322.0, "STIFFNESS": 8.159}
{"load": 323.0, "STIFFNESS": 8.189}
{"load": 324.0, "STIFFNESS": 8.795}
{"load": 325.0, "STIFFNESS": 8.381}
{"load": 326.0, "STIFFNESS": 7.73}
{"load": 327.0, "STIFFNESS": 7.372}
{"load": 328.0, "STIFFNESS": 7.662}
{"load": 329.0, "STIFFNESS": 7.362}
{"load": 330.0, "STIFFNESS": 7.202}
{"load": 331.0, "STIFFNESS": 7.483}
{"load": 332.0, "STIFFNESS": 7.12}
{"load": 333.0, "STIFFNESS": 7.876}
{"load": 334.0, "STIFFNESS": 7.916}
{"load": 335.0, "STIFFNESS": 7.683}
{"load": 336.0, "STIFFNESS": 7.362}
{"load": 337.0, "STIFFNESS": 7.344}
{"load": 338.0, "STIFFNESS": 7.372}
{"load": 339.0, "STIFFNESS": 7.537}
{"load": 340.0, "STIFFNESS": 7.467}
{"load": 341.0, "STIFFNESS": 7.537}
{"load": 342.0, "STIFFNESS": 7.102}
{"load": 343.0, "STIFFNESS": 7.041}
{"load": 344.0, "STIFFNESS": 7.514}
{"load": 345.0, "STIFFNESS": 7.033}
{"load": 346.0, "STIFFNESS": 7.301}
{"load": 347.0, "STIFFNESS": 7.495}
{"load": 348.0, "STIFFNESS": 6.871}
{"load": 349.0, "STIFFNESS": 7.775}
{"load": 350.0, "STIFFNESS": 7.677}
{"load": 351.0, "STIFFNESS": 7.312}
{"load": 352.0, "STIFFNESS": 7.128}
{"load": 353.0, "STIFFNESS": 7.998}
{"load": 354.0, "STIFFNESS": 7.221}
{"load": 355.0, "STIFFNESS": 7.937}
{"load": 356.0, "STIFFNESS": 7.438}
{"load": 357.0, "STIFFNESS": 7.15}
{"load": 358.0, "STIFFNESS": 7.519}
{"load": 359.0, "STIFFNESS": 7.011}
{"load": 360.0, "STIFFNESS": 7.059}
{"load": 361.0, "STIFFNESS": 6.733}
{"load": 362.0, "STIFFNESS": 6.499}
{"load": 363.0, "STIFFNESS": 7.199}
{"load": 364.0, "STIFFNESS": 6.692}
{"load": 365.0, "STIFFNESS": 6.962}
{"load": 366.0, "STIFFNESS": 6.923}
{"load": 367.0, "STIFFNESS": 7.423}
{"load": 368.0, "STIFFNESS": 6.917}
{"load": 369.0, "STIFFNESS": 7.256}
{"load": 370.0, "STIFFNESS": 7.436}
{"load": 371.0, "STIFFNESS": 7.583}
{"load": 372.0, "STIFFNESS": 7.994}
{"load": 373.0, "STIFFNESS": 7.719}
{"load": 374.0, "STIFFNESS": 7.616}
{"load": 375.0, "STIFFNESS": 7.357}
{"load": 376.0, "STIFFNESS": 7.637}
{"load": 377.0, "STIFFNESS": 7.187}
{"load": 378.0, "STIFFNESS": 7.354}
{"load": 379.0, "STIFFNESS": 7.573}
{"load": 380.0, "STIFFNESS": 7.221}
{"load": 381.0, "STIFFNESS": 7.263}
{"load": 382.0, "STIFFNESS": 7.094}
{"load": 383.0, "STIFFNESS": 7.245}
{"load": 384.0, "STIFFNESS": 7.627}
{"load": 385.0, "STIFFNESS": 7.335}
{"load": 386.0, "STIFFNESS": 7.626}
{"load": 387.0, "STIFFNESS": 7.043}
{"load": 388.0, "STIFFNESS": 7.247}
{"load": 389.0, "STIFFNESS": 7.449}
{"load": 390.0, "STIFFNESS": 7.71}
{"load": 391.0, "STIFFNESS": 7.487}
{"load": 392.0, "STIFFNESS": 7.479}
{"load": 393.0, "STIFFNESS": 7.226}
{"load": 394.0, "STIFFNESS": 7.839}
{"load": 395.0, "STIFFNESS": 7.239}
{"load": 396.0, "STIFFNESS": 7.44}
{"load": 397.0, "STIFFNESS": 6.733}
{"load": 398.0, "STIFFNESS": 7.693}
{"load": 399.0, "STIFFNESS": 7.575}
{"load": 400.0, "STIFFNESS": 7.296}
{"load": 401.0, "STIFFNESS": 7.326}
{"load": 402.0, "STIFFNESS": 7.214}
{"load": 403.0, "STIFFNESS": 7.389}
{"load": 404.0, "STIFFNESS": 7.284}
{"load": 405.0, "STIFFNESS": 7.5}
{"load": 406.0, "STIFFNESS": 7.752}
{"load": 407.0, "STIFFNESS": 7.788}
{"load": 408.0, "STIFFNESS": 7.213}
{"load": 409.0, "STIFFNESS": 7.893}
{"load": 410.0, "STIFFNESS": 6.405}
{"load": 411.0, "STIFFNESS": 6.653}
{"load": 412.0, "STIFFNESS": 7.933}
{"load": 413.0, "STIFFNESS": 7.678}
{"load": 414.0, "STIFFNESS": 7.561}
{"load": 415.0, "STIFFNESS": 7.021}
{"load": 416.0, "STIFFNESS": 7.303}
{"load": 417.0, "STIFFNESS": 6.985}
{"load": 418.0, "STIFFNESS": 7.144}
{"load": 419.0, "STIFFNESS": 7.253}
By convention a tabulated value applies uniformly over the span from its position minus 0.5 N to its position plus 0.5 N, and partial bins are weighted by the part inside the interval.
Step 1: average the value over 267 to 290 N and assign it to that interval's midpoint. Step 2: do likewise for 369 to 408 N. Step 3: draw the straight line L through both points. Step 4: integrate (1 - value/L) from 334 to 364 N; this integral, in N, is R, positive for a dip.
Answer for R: 0.7 N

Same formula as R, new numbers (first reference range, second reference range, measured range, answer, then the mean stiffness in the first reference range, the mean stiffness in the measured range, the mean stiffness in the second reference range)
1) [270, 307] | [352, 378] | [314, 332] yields -1.1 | 7.56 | 7.91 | 7.3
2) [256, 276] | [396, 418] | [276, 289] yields -1.3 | 7.08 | 7.83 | 7.34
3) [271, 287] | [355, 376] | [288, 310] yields 0.4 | 7.7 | 7.47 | 7.25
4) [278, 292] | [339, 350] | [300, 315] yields 0.4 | 7.91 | 7.5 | 7.34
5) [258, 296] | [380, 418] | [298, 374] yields -0.5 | 7.5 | 7.49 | 7.36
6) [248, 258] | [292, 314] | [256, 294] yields -3.1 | 6.46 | 7.44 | 7.42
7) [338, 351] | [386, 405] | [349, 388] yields 0.3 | 7.36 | 7.32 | 7.38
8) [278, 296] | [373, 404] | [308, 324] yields -0.5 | 7.84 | 7.96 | 7.39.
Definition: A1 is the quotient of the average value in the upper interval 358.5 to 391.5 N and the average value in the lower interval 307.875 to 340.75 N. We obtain 0.94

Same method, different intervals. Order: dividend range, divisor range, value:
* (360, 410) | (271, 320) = 0.96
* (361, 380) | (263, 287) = 0.97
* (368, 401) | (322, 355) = 0.98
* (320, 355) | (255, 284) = 1.05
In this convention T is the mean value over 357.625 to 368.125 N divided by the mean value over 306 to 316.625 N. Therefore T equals 0.91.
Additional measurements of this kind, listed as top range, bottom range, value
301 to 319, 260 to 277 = 1.06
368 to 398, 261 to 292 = 0.98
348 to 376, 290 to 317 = 0.97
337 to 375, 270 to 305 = 0.97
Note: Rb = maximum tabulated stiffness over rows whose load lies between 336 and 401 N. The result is 7.998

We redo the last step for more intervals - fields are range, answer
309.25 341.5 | 8.795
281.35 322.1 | 8.49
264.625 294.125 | 8.366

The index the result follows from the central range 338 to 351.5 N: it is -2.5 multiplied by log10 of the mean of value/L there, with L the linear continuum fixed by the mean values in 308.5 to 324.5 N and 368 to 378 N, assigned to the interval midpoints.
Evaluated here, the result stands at 0.06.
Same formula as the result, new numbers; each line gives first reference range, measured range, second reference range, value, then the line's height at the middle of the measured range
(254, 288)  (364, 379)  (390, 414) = 0.00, 7.38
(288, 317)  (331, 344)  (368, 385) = 0.01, 7.5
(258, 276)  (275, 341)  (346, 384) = -0.07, 7.22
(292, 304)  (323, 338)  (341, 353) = -0.05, 7.31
